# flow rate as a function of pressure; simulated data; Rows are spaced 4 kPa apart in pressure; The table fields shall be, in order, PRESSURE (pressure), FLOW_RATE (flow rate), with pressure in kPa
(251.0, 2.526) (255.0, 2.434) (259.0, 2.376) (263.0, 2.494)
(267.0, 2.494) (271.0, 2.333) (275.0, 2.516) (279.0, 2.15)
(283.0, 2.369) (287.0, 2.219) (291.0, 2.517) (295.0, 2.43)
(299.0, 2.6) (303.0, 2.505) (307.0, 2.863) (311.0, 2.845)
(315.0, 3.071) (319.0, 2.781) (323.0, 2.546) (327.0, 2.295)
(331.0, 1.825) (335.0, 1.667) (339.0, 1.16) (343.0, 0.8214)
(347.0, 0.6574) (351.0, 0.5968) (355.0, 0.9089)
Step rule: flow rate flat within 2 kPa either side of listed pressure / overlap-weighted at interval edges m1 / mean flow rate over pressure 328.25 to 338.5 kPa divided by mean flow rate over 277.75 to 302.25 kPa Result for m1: 0.71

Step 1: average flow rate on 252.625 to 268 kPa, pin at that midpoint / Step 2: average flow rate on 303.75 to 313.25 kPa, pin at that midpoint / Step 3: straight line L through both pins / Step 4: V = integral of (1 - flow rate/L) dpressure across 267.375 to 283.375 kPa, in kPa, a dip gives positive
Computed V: 1.3 kPa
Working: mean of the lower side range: 2.45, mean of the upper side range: 2.81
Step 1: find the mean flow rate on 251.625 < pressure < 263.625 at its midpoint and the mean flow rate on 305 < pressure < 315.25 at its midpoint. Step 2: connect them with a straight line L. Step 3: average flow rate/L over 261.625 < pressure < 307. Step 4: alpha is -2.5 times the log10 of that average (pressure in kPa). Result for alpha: 0.10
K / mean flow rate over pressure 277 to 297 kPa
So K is 2.34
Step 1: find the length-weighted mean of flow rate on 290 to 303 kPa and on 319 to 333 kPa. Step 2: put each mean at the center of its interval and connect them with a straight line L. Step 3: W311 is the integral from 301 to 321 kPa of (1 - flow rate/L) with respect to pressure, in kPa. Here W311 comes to -3.4 kPa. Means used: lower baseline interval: 2.51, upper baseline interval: 2.3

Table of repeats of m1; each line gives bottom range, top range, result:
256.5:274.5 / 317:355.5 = 0.64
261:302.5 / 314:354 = 0.70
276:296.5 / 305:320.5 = 1.23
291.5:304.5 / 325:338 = 0.74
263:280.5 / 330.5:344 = 0.57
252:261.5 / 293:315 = 1.11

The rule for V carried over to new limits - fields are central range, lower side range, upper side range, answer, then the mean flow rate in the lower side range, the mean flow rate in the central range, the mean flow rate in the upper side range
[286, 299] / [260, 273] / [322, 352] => -2.34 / 2.44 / 2.43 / 1.44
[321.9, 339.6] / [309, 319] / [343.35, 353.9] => -0.67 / 2.92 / 1.92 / 0.682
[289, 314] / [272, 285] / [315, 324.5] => -0.66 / 2.34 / 2.64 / 2.76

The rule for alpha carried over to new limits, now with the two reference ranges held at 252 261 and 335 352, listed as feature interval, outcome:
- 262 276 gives -0.12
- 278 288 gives -0.15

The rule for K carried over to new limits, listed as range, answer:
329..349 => 1.23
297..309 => 2.66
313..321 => 2.93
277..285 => 2.26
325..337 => 1.93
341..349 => 0.739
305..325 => 2.82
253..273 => 2.43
